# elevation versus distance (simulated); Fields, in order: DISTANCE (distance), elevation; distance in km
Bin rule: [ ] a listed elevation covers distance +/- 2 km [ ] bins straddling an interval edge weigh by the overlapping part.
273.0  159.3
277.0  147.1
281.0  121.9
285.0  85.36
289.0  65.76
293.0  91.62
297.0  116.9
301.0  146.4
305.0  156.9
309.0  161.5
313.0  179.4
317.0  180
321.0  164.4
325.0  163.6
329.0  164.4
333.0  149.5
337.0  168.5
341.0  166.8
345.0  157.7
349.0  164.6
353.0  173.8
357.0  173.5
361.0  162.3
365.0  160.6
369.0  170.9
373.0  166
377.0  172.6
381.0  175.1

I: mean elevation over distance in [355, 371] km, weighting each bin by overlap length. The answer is 167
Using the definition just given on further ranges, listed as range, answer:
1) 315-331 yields 168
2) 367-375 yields 168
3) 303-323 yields 168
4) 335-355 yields 166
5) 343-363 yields 166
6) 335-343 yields 168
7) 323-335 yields 159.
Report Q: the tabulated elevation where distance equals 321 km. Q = 164.4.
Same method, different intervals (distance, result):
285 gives 85.36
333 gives 149.5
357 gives 173.5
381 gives 175.1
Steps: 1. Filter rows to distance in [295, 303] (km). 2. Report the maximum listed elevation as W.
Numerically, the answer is 146.4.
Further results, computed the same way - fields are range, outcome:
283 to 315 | 179.4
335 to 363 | 173.8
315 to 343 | 180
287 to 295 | 91.62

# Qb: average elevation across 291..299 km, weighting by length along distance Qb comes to 104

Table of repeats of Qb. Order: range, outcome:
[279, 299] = 96.3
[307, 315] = 170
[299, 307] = 152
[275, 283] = 134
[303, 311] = 159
